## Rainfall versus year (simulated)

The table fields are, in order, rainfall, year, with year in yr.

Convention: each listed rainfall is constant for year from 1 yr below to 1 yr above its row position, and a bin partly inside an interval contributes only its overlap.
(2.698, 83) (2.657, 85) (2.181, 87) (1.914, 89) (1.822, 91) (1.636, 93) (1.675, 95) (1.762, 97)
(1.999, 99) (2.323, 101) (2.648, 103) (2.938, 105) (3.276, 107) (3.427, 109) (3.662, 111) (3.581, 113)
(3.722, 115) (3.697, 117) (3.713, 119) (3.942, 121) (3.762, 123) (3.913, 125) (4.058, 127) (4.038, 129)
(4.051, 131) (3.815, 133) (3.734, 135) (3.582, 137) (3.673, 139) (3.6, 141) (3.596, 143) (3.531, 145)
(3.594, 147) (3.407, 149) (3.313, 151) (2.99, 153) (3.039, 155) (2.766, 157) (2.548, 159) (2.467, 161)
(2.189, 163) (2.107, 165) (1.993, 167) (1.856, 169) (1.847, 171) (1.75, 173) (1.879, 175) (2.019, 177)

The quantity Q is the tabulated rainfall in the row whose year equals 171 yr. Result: 1.847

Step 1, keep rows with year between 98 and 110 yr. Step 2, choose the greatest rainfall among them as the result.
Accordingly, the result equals 3.427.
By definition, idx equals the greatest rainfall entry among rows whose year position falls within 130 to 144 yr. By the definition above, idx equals 4.051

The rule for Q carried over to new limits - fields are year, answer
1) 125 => 3.913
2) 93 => 1.636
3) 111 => 3.662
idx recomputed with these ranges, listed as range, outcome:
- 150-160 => 3.313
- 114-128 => 4.058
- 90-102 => 2.323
